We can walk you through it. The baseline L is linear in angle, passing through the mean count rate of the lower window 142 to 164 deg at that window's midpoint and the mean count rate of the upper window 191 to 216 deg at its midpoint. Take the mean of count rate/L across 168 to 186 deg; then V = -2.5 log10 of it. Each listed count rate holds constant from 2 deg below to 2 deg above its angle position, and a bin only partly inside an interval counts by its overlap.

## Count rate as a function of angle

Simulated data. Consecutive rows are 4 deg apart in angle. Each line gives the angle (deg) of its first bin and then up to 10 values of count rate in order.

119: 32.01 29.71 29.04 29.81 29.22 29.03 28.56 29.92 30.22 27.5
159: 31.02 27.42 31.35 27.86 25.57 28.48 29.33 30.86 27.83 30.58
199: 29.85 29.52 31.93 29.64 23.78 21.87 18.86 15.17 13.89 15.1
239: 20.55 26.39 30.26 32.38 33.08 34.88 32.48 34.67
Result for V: 0.04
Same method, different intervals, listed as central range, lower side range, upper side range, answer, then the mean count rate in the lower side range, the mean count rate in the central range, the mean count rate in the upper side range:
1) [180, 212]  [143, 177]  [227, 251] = -0.172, 28.8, 29.9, 21.7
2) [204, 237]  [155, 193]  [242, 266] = 0.378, 28.8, 21.5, 31.9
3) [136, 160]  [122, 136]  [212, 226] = -0.058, 29.4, 29.3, 21.6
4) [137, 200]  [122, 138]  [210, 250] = -0.108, 29.4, 29.1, 21.6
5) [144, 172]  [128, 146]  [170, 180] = -0.049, 29.2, 29.4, 27.1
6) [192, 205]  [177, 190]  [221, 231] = -0.200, 29.4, 29.8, 16.4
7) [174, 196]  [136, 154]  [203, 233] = -0.128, 29.3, 28.8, 22.7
